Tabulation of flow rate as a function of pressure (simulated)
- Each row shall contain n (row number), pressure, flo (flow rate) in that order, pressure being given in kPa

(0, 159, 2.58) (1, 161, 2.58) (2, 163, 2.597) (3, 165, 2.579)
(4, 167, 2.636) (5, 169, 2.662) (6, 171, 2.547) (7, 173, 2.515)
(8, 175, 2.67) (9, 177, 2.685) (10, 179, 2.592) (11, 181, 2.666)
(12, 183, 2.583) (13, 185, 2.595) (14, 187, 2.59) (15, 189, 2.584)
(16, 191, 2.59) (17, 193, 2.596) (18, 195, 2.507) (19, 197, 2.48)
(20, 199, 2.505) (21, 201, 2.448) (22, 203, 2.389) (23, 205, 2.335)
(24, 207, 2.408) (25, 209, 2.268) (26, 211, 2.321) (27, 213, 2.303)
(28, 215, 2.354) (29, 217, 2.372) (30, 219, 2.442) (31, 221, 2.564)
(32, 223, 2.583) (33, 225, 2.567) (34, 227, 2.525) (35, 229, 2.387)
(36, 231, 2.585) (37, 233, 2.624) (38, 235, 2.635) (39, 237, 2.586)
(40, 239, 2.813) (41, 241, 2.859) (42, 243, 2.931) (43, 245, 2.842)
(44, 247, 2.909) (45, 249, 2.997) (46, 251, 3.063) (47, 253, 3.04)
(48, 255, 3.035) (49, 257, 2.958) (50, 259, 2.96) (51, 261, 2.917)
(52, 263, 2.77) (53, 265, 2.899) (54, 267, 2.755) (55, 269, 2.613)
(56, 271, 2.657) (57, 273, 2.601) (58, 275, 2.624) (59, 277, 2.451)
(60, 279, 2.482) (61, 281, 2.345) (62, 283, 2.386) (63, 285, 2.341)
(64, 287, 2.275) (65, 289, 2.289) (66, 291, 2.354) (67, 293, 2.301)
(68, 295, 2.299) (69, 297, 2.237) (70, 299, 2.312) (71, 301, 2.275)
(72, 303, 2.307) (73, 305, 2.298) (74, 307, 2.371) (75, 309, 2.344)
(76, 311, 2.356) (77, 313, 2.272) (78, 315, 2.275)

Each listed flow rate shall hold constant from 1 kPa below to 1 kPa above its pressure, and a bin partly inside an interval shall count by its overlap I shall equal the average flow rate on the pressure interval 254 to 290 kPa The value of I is 2.63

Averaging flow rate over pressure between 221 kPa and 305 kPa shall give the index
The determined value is 2.61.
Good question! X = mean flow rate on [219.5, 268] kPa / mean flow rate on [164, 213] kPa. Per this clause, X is 1.10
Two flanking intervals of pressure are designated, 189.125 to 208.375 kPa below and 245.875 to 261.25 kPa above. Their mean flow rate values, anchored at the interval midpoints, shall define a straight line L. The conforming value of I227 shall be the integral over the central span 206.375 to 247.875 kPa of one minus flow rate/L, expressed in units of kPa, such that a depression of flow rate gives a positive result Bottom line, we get 2.7 kPa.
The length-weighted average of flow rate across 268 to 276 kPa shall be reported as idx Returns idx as 2.62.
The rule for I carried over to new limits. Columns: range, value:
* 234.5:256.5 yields 2.89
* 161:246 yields 2.56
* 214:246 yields 2.6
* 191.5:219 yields 2.41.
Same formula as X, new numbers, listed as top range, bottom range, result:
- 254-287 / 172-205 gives 1.04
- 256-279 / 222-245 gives 1.03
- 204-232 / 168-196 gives 0.93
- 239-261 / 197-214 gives 1.24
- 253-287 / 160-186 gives 1.03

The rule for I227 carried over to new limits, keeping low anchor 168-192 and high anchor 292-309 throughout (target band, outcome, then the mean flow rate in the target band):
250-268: -3.9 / 2.93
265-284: -1.6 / 2.56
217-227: -0.1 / 2.52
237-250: -2.2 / 2.87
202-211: 0.7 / 2.35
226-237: -0.3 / 2.55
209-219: 0.7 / 2.34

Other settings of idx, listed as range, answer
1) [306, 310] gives 2.36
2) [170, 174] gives 2.53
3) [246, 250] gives 2.95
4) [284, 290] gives 2.3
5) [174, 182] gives 2.65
